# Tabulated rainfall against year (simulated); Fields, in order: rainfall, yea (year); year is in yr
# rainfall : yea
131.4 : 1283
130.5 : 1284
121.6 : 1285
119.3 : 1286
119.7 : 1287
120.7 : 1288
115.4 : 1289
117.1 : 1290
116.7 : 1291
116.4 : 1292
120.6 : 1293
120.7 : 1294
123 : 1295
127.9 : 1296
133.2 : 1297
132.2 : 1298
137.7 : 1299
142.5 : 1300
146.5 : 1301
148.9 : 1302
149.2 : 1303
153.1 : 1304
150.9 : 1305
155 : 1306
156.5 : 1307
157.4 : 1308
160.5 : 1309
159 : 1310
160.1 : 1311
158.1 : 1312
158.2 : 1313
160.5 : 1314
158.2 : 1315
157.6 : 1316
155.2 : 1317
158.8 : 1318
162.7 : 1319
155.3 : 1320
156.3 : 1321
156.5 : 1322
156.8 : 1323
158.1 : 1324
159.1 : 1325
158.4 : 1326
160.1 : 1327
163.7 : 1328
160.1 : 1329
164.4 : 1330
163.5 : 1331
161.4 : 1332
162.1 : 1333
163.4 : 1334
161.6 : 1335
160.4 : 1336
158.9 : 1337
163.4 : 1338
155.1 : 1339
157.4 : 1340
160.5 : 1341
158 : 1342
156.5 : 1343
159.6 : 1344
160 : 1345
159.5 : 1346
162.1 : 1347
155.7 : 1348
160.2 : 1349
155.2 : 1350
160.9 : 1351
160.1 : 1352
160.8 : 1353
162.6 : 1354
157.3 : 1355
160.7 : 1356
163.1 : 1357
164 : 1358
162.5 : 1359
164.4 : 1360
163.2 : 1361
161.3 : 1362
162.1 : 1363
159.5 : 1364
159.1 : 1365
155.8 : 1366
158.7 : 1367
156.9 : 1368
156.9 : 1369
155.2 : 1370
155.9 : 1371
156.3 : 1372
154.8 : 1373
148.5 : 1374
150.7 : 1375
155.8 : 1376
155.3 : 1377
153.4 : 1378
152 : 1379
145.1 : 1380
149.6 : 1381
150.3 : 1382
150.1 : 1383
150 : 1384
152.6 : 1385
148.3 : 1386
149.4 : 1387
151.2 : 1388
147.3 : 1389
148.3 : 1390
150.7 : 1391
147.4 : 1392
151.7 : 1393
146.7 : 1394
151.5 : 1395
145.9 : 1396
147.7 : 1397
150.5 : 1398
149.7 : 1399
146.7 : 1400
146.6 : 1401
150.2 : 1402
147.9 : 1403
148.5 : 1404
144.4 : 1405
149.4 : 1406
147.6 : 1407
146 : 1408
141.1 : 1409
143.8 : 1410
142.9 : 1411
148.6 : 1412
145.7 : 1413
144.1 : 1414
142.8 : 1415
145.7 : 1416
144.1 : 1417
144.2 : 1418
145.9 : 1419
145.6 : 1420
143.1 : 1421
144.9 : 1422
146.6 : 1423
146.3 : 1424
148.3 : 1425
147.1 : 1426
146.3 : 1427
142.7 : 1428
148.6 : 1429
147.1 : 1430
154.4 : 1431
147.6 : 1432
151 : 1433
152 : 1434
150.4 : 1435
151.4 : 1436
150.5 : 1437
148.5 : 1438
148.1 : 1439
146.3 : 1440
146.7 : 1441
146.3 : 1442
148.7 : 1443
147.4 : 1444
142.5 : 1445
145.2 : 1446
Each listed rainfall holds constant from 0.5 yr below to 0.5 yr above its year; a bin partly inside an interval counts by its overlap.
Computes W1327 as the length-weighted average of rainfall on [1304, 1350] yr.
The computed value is 159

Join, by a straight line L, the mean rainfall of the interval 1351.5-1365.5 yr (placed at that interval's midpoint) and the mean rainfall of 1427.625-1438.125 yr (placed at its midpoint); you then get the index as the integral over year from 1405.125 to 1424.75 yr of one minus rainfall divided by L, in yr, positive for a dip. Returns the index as 0.9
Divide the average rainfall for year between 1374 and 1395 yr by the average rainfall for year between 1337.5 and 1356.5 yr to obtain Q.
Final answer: 0.94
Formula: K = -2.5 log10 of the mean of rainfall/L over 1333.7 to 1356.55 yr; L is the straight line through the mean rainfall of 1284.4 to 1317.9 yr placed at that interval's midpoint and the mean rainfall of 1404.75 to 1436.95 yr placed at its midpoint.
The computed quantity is -0.12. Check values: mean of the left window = 140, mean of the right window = 147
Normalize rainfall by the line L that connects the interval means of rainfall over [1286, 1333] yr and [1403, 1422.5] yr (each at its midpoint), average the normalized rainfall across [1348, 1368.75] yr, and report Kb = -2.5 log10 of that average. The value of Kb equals -0.099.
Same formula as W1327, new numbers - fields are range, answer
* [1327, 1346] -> 161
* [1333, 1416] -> 154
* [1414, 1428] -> 145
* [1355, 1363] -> 162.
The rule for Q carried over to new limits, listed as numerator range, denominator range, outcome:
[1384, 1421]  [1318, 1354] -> 0.92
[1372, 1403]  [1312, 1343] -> 0.94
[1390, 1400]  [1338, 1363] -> 0.93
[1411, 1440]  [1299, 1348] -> 0.93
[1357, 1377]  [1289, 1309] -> 1.15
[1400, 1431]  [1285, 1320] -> 1.03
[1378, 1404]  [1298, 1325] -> 0.96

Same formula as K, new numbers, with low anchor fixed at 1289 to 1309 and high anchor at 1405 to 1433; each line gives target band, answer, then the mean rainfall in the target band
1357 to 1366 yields -0.14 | 162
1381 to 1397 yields -0.04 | 149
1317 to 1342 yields -0.15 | 160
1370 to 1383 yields -0.07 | 152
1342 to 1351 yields -0.13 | 159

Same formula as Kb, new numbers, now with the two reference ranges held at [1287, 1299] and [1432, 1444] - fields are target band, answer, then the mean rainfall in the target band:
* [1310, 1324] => -0.24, 158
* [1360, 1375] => -0.16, 157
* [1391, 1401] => -0.05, 149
